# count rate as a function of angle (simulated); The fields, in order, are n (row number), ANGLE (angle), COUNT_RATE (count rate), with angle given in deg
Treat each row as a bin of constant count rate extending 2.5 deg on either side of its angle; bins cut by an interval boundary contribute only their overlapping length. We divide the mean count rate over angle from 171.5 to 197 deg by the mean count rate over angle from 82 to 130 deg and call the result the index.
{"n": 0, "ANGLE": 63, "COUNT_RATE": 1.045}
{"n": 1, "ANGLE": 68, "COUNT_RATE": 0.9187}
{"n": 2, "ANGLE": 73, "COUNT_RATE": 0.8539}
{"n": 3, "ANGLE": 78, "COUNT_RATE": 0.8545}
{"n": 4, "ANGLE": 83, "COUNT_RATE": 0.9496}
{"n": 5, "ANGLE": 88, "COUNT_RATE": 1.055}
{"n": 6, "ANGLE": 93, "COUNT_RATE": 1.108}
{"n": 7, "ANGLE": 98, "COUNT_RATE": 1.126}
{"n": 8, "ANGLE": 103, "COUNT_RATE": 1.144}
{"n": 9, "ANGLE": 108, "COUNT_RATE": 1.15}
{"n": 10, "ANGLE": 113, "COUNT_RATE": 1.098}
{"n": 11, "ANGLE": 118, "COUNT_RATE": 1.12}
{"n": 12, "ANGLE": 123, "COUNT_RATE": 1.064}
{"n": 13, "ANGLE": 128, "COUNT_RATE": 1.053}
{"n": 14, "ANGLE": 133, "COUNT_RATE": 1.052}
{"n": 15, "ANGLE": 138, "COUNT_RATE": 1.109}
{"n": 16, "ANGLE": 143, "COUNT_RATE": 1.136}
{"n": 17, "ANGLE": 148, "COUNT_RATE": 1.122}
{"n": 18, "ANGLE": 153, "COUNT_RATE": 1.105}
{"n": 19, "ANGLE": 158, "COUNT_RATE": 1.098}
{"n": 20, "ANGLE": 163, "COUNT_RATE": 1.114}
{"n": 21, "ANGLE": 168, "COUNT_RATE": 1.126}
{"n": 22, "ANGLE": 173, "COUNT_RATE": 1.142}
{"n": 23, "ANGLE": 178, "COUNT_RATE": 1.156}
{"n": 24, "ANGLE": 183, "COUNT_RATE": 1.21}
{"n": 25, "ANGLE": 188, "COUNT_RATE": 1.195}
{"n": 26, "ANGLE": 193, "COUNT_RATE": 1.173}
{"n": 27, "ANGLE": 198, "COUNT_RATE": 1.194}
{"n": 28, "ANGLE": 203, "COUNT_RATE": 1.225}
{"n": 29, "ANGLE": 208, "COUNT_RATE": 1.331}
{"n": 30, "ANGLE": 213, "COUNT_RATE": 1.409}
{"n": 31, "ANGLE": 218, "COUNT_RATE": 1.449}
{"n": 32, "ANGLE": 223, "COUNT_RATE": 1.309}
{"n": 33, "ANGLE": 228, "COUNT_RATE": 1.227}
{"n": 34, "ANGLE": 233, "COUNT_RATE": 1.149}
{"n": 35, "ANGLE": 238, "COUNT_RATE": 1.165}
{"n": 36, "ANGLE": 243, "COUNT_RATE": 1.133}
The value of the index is 1.1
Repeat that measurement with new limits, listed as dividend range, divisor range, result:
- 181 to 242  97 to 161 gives 1.13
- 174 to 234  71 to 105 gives 1.24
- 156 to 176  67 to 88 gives 1.23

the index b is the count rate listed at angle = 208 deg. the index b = 1.331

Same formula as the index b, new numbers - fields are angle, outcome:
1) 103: 1.144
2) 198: 1.194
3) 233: 1.149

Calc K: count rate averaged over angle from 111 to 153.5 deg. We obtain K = 1.09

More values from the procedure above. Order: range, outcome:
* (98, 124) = 1.12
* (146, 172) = 1.11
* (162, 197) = 1.16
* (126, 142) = 1.08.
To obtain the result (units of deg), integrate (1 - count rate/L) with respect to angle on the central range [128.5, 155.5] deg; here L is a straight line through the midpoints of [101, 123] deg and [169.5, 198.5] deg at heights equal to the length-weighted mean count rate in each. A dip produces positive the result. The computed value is 1.0 deg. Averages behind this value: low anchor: 1.12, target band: 1.1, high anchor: 1.18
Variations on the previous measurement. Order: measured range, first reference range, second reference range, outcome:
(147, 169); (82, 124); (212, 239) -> 1.3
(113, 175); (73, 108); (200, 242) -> 1.6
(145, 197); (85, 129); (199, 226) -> 4.1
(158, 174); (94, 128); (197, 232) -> 1.2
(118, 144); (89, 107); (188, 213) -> 1.8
